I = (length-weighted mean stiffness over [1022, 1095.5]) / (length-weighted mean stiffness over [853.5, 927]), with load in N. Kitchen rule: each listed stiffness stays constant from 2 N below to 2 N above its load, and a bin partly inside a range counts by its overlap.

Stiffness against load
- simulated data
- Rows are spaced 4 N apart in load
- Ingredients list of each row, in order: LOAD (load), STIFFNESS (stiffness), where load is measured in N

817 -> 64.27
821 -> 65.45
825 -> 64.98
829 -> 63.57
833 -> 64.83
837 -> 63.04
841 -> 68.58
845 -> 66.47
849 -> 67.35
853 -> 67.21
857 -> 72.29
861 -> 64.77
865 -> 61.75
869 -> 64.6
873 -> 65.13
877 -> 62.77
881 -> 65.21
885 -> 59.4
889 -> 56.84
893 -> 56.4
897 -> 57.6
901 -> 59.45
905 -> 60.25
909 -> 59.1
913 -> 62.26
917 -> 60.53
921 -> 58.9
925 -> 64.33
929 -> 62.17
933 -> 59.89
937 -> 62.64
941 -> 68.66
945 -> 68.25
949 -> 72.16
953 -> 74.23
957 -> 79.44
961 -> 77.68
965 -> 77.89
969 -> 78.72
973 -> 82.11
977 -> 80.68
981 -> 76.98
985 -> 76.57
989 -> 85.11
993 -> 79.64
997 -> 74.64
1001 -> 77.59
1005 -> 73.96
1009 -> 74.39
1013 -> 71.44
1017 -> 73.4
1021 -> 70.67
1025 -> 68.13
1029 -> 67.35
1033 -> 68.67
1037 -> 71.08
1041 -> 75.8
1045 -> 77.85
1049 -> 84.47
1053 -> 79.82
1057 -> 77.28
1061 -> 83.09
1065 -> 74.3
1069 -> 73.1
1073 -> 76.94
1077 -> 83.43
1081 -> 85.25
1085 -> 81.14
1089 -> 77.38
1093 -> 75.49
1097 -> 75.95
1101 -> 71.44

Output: 1.2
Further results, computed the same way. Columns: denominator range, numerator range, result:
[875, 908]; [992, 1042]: 1.22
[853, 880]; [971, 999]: 1.21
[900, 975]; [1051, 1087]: 1.17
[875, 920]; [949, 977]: 1.30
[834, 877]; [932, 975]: 1.11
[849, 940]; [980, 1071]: 1.21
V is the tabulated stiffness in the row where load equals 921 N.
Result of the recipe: 58.9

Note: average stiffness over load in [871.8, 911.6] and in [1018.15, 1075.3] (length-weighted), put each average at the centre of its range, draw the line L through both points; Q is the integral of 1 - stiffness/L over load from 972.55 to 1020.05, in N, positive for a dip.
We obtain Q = -4.7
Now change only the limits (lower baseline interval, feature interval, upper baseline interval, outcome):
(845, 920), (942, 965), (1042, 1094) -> -1.8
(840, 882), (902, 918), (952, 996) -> 2.5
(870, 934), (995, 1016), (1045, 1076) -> -0.6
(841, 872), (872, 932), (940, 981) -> 8.6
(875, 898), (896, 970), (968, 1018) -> 1.3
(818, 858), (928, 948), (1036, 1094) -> 1.9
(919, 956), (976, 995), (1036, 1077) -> -2.4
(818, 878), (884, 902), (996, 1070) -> 2.7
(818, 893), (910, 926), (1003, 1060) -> 1.6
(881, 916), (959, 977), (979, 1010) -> -1.7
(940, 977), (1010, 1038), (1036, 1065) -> 2.7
